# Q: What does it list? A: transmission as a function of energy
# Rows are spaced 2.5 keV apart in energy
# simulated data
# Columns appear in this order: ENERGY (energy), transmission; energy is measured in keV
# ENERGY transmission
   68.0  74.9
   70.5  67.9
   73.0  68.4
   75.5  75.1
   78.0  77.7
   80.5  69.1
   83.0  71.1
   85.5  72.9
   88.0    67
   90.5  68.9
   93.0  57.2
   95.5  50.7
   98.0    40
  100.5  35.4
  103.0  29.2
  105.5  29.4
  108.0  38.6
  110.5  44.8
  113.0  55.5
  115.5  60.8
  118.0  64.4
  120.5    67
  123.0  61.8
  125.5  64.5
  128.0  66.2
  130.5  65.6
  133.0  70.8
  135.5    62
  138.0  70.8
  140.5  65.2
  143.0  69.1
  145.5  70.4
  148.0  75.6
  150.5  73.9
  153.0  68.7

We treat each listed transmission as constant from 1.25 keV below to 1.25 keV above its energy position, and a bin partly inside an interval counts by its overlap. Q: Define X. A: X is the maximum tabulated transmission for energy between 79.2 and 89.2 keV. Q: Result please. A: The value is 72.9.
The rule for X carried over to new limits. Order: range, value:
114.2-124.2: 67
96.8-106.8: 40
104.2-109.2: 38.6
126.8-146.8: 70.8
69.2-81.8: 77.7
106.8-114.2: 55.5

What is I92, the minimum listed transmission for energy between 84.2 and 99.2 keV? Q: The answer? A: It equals 40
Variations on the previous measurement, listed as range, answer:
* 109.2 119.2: 44.8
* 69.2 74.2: 67.9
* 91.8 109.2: 29.2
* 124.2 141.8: 62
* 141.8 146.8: 69.1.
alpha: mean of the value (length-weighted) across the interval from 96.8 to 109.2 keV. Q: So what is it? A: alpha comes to 34.5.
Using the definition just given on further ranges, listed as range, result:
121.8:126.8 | 63.2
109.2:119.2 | 56.2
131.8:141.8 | 67.2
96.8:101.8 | 37.6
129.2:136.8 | 66.2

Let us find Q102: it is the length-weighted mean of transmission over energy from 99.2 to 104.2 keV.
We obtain 32.4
